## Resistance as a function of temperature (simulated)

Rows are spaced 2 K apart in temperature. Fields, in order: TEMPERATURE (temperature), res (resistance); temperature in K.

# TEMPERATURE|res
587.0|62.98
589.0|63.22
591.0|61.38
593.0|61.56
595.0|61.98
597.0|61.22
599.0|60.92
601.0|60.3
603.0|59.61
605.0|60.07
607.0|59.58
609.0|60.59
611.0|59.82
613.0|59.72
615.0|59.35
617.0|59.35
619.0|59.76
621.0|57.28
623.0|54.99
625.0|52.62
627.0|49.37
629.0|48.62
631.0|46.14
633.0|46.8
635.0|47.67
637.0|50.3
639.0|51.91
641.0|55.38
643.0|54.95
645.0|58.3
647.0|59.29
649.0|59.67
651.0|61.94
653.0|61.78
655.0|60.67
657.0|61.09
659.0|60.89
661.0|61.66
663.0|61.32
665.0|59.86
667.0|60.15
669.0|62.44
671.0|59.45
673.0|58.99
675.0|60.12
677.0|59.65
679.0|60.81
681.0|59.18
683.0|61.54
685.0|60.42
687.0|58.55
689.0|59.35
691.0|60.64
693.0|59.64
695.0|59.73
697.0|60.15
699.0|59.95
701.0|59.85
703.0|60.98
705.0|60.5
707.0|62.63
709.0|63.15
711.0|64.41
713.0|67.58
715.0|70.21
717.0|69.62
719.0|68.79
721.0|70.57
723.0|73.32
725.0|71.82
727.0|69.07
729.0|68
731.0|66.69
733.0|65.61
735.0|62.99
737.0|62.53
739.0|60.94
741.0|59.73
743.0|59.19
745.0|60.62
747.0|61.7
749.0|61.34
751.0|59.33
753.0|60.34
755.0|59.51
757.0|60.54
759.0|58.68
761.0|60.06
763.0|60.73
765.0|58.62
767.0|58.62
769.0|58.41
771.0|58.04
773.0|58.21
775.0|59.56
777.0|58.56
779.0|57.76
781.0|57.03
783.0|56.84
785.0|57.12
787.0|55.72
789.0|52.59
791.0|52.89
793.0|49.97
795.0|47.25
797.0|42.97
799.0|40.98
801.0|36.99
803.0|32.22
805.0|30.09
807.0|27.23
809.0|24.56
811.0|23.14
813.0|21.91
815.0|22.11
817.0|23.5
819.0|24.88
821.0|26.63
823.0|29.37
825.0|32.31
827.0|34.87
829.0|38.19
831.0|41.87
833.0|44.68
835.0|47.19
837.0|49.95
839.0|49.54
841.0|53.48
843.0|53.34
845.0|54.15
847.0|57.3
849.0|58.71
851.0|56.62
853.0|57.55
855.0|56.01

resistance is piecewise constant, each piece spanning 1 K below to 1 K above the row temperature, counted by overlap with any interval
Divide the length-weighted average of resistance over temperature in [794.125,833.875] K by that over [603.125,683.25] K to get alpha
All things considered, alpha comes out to 0.6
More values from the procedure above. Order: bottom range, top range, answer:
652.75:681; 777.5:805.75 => 0.80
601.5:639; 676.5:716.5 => 1.12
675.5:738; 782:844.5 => 0.62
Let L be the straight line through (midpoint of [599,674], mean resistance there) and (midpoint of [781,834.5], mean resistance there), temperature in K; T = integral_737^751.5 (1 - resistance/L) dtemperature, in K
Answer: -5.0 K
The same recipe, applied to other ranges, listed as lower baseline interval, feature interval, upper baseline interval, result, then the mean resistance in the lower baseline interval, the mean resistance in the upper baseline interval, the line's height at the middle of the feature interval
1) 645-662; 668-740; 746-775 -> -3.78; 60.7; 59.6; 60.2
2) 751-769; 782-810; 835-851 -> 6.72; 59.6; 53.5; 56.9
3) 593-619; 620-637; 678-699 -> 2.75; 60.2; 60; 60.2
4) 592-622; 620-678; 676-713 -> 3.62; 60.1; 60.8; 60.4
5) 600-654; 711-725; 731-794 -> -2.83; 56.1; 59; 58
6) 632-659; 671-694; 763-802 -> -1.76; 56.3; 53.8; 55.6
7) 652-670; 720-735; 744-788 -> -2.29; 61.1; 59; 59.7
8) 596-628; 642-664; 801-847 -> -2.46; 58.4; 36.2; 54.1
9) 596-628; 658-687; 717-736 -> 1.54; 58.4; 68.6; 63.8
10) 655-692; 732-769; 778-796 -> -2.91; 60.3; 54.1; 56.1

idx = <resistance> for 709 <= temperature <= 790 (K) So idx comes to 62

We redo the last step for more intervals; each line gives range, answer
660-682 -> 60.3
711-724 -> 69.6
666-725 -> 62.7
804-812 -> 26.3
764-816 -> 46.1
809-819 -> 23.1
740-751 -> 60.4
